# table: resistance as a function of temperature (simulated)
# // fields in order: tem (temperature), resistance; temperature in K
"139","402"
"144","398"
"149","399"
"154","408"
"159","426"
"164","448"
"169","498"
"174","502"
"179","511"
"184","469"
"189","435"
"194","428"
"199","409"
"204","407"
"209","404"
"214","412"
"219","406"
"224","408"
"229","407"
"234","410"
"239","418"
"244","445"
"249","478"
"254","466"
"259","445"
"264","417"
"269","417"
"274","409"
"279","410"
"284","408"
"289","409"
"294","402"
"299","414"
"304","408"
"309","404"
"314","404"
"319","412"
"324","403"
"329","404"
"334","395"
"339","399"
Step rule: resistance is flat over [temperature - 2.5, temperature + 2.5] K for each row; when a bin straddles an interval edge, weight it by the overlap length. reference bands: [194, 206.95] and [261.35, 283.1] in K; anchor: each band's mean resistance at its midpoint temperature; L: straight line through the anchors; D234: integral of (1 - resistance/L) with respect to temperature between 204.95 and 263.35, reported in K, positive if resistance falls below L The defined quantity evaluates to -2.0 K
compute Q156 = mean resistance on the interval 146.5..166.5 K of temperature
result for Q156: 420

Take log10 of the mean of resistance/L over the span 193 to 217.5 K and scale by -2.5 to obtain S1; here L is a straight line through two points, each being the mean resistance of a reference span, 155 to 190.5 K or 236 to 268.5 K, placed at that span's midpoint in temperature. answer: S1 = 0.12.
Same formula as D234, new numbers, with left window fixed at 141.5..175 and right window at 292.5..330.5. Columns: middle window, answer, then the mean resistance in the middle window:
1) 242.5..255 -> -1.3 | 464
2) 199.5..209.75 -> 0.5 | 406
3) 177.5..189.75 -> -1.2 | 474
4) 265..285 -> 0.1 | 412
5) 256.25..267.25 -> -0.4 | 431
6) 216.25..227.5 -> 0.5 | 407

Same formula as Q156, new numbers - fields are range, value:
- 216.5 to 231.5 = 407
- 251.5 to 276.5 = 431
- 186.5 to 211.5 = 417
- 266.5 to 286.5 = 411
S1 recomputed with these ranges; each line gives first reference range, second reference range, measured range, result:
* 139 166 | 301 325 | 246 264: -0.118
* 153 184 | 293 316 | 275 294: 0.020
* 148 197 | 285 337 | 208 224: 0.079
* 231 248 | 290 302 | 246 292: -0.027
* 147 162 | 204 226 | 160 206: -0.115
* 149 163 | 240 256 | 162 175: -0.142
